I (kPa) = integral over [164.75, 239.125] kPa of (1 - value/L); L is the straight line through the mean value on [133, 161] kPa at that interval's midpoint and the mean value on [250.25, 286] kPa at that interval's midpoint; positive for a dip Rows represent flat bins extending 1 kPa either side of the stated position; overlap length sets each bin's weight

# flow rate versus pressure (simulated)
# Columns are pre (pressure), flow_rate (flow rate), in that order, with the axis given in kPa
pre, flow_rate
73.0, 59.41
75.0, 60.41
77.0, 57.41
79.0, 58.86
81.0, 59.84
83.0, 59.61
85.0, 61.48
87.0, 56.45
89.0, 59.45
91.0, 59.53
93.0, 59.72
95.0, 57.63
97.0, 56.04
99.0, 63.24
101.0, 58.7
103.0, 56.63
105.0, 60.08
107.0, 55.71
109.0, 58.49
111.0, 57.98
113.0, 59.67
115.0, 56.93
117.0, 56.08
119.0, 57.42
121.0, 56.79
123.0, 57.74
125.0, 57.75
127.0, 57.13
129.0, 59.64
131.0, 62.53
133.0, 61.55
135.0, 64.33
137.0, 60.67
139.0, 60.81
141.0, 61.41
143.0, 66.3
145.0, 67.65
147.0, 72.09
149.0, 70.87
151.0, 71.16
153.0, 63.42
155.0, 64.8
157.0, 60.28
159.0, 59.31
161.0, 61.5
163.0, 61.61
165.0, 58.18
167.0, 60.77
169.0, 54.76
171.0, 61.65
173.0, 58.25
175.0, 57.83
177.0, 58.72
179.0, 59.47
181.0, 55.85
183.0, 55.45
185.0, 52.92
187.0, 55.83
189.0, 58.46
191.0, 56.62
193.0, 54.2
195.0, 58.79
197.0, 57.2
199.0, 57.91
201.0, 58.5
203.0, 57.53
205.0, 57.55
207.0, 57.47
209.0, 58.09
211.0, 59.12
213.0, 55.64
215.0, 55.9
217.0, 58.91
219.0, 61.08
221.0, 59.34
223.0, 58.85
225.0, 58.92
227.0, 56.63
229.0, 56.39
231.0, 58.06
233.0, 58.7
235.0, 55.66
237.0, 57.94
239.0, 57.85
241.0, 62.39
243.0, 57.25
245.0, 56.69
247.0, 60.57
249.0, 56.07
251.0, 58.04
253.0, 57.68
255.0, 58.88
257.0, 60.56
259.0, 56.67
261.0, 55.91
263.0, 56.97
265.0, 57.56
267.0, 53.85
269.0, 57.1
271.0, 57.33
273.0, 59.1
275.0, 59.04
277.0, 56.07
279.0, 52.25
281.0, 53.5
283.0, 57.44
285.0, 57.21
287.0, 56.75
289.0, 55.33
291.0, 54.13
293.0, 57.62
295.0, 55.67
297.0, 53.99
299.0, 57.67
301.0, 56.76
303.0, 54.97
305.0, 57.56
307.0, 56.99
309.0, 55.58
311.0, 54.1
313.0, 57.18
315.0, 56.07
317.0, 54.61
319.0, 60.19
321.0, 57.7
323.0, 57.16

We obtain 4.2 kPa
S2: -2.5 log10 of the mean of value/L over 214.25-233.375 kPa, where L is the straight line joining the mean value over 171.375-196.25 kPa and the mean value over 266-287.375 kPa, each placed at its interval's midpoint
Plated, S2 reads -0.03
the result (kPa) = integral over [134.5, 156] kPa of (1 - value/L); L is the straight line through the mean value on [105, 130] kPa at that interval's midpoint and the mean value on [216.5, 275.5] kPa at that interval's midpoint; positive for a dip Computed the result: -3.0 kPa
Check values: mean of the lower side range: 57.7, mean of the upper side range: 58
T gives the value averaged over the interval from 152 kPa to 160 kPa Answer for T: 62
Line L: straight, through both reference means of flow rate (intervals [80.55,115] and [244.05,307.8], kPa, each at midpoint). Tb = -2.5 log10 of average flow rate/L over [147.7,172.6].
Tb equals -0.08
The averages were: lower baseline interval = 58.8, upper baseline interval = 56.7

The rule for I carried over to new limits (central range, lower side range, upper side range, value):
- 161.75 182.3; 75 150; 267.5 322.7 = 0.1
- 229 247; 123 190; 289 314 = 0.0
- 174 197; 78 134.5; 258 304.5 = 0.3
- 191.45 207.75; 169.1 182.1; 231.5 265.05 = 0.2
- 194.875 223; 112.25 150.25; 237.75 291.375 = 0.4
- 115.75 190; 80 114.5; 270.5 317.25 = -3.2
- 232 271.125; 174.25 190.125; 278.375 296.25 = -1.2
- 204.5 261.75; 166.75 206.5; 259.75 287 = -1.2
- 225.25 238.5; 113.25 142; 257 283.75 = 0.0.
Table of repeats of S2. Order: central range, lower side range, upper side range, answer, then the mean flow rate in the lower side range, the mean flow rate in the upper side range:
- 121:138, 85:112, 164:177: -0.026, 58.5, 58.6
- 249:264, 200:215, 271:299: -0.020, 57.6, 56.1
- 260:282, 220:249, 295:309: 0.017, 58.2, 56.2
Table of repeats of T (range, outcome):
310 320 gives 56.4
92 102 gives 59.1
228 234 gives 57.7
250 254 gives 57.9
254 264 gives 57.8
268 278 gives 57.7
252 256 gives 58.3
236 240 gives 57.9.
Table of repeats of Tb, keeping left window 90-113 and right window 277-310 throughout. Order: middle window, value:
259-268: 0.00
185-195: 0.02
